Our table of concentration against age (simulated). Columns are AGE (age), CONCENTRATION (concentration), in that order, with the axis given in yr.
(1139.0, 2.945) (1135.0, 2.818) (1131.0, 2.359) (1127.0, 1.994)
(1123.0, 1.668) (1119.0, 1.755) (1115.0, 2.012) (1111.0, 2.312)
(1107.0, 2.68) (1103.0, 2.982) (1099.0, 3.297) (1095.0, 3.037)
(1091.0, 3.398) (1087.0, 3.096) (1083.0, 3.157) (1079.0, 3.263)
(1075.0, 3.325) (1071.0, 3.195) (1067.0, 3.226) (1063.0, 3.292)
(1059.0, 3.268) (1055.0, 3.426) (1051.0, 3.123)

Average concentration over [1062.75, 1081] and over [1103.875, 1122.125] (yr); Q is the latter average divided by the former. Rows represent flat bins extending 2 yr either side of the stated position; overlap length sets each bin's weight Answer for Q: 0.68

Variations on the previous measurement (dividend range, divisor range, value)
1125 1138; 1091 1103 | 0.77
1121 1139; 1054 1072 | 0.70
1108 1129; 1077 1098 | 0.62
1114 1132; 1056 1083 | 0.59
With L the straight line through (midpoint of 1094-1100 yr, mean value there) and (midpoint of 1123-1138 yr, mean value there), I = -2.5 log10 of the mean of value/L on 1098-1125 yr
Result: 0.20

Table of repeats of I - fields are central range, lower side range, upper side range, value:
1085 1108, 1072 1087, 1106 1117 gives -0.14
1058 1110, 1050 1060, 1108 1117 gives -0.15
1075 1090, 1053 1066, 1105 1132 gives -0.13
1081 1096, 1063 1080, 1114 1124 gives -0.17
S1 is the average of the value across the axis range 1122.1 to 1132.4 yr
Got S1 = 2.02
